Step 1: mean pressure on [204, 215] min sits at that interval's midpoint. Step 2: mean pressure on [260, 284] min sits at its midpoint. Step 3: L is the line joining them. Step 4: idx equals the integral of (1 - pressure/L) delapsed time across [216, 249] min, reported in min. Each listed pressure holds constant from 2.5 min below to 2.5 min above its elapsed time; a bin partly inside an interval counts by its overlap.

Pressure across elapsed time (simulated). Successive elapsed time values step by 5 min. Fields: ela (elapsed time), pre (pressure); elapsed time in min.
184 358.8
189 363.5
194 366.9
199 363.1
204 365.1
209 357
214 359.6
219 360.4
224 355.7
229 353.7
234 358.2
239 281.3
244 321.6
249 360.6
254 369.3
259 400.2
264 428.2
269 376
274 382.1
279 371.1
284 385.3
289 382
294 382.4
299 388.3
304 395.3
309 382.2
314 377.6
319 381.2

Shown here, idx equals 2.7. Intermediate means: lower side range 360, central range 340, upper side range 390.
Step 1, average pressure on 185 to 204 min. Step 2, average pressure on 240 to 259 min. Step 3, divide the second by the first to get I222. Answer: 1.0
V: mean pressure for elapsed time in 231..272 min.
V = 362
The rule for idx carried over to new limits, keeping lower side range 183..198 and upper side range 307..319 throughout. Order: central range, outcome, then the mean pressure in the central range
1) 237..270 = 0.8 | 363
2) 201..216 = 0.2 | 361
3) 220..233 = 0.4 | 356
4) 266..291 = -0.3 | 380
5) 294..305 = -0.3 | 389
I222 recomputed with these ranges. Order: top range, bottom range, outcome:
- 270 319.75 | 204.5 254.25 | 1.10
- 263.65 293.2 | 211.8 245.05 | 1.12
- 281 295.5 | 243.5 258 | 1.06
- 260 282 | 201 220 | 1.08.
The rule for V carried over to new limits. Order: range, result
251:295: 386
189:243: 352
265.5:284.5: 381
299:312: 388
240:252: 335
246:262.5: 378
